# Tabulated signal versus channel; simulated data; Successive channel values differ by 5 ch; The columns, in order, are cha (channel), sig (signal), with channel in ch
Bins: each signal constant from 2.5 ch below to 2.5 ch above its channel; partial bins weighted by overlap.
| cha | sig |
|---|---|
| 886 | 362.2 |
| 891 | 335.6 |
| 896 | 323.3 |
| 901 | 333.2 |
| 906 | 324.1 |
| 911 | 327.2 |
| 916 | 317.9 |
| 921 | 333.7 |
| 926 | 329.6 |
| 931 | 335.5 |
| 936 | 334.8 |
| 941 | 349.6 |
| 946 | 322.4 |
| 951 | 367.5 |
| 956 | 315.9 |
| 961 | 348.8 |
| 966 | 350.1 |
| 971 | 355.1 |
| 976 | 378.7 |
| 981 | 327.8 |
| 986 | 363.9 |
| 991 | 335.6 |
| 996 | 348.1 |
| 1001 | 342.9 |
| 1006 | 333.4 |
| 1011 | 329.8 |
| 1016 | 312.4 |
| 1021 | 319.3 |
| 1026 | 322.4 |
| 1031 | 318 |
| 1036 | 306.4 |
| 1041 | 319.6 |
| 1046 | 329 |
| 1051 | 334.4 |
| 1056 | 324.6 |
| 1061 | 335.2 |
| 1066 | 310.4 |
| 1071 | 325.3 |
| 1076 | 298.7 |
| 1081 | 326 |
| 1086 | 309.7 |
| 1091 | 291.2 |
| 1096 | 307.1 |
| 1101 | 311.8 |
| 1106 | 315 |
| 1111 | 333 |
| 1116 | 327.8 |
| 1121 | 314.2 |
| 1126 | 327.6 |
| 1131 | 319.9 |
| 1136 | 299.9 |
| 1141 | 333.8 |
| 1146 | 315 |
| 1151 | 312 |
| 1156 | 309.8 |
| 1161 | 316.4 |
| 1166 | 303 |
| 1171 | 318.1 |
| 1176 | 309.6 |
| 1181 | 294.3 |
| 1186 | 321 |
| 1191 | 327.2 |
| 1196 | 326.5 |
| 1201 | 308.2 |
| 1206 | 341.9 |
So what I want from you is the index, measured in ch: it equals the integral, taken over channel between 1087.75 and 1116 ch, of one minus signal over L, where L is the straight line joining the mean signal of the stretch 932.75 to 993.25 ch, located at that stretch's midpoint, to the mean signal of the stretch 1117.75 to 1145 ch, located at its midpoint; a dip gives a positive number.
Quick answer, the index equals 0.9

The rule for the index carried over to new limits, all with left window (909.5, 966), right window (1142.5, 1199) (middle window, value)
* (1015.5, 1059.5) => 0.7 ch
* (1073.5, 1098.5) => 1.2 ch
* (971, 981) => -0.8 ch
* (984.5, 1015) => -0.9 ch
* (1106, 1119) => -0.3 ch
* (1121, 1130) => -0.1 ch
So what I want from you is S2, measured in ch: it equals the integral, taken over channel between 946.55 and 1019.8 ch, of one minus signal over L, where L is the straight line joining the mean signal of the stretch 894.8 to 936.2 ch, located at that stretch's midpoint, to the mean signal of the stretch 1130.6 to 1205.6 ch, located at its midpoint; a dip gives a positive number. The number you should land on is -4.0 ch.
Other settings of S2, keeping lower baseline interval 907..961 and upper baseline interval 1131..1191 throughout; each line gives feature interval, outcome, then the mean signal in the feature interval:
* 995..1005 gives -0.5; 343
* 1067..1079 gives 0.3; 312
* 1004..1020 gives 0.1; 324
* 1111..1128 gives -0.4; 325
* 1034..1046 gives 0.3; 317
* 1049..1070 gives -0.2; 326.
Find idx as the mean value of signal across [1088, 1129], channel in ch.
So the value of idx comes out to 316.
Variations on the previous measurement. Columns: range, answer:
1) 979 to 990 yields 345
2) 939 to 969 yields 342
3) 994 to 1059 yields 326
